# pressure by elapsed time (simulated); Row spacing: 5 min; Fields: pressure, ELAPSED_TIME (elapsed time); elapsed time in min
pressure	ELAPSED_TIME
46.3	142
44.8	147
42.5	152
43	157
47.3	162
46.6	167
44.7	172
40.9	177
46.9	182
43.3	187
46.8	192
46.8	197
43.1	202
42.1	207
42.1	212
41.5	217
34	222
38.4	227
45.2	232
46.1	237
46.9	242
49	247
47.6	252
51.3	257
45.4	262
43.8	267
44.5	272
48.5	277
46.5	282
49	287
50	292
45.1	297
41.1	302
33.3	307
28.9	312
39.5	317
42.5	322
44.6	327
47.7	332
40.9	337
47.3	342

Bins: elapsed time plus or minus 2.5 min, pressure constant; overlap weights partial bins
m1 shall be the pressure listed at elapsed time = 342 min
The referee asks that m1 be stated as 47.3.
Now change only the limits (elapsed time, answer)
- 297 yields 45.1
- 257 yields 51.3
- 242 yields 46.9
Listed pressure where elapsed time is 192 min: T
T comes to 46.8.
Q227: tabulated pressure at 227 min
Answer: 38.4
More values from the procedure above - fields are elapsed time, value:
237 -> 46.1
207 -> 42.1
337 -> 40.9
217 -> 41.5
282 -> 46.5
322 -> 42.5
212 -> 42.1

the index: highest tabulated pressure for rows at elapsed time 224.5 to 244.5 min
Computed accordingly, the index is 46.9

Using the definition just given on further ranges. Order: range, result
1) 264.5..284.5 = 48.5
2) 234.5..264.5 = 51.3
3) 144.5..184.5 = 47.3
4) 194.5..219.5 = 46.8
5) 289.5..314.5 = 50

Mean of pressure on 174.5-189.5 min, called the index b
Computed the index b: 43.7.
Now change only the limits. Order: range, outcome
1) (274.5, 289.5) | 48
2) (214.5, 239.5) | 41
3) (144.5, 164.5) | 44.4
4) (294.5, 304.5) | 43.1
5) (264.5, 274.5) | 44.1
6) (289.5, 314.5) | 39.7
